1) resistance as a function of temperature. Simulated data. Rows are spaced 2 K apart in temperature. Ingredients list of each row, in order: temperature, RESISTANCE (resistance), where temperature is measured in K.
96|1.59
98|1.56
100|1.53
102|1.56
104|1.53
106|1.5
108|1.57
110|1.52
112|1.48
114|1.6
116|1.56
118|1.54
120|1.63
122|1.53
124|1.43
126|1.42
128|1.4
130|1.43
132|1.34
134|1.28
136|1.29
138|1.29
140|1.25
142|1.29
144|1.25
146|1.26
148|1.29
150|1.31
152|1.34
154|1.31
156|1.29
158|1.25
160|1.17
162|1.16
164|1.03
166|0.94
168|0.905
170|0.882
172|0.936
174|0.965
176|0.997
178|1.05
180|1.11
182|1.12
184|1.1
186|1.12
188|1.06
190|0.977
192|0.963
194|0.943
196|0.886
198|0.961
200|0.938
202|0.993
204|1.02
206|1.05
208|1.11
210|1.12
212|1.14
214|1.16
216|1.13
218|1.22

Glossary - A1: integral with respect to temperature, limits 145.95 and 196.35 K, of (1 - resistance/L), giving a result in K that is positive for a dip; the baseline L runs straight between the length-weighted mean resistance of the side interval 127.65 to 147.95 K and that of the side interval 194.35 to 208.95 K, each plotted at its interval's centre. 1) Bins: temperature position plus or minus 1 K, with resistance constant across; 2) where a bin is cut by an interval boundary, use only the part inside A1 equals 2.3 K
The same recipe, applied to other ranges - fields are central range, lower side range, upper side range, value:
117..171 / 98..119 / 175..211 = 2.1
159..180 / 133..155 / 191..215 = 3.0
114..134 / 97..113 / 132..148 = -1.1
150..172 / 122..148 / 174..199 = 1.0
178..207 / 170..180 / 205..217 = 0.9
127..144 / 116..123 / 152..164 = 1.3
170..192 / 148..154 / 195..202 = 0.8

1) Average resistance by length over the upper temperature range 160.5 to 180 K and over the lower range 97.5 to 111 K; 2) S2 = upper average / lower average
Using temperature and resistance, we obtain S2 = 0.6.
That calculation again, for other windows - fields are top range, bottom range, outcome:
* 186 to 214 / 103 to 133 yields 0.68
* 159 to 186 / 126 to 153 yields 0.79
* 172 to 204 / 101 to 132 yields 0.67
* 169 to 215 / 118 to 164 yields 0.77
